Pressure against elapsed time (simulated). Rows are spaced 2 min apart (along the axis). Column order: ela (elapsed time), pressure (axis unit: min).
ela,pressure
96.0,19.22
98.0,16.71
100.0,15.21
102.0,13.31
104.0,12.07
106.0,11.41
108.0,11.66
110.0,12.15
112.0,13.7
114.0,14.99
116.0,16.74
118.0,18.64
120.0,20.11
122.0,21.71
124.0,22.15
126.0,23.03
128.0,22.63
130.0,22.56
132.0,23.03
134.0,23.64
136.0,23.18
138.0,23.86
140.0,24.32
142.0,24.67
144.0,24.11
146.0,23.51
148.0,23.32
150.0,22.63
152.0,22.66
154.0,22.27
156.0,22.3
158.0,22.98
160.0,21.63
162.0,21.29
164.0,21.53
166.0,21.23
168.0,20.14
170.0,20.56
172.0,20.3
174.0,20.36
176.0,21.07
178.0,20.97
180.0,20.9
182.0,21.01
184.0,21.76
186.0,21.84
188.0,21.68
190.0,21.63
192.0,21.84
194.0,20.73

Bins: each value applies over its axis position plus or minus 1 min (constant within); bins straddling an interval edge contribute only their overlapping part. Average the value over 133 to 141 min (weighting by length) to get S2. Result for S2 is 23.8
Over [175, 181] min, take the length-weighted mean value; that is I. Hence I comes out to 21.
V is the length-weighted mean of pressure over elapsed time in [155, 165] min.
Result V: 21.9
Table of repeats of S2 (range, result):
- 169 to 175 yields 20.4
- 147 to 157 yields 22.6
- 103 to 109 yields 11.7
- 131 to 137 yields 23.3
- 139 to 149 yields 24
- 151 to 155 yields 22.5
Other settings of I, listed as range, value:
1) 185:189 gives 21.8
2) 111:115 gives 14.3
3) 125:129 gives 22.8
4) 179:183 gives 21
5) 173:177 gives 20.7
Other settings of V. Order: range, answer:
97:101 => 16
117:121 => 19.4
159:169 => 21.2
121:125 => 21.9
